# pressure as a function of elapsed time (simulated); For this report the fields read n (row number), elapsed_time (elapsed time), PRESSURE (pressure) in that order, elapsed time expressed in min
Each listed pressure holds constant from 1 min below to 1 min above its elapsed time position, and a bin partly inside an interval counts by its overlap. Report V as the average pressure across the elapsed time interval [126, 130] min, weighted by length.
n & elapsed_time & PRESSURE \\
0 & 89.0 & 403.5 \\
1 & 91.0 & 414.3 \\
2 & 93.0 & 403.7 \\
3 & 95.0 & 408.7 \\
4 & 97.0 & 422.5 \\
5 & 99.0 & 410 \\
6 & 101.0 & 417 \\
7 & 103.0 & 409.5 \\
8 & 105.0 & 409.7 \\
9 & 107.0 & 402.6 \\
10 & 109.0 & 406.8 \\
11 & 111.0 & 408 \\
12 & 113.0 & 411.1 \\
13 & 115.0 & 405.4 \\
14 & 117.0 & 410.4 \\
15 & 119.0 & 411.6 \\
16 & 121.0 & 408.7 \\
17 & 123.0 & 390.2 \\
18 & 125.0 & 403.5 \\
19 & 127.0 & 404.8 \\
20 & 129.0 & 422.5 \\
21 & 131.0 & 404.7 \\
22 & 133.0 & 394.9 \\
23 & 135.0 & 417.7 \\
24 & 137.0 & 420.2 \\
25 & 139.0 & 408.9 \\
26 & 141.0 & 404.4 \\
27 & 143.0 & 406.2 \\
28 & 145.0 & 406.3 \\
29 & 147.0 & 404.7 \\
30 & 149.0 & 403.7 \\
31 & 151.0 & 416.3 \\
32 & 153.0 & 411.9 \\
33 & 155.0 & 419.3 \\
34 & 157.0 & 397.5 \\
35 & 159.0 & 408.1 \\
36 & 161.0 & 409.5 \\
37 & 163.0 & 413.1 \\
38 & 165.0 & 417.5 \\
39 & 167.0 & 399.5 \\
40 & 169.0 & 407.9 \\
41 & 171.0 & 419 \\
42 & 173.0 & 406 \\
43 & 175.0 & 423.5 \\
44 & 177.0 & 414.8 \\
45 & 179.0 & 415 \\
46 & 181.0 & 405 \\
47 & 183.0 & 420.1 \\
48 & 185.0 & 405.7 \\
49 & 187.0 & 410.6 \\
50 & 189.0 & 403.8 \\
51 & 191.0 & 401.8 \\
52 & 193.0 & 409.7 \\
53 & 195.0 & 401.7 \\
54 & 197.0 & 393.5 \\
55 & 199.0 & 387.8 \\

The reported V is 414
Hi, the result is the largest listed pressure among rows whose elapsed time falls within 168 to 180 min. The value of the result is 423.5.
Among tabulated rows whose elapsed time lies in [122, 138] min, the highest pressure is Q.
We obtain 422.5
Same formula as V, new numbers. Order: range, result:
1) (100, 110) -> 409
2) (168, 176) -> 414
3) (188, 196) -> 404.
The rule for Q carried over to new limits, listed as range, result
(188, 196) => 409.7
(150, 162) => 419.3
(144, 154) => 416.3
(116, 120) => 411.6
